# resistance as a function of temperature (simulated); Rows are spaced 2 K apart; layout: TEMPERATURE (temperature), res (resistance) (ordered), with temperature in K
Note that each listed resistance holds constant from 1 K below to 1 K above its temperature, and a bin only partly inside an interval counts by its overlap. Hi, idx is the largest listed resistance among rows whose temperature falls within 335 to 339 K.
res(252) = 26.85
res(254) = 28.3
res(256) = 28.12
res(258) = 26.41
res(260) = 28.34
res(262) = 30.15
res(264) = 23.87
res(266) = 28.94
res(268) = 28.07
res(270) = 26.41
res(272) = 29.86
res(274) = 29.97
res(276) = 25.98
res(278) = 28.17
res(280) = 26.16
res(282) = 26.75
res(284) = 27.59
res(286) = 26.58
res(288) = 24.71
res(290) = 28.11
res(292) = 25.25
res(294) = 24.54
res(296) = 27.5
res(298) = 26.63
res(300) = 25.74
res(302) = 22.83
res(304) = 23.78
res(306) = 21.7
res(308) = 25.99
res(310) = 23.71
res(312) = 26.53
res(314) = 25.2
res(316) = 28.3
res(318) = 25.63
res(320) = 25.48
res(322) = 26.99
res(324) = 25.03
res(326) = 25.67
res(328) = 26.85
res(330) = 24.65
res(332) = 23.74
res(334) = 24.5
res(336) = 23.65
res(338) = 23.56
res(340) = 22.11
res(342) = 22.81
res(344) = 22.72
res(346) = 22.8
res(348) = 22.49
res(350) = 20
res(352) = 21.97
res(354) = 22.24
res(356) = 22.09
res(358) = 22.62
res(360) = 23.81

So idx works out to 23.65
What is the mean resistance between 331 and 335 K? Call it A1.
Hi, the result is 24.1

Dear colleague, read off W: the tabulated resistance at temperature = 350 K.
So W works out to 20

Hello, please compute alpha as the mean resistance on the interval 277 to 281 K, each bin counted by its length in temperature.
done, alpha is 27.2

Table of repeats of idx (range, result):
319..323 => 26.99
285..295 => 28.11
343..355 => 22.8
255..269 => 30.15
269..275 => 29.97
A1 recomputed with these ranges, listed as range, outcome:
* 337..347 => 22.8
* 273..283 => 27.4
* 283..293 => 26.4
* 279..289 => 26.4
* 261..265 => 27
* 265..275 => 28.6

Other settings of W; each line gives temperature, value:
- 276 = 25.98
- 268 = 28.07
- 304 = 23.78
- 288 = 24.71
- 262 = 30.15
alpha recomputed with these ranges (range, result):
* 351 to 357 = 22.1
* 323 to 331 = 25.6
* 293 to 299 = 26.2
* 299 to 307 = 23.5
